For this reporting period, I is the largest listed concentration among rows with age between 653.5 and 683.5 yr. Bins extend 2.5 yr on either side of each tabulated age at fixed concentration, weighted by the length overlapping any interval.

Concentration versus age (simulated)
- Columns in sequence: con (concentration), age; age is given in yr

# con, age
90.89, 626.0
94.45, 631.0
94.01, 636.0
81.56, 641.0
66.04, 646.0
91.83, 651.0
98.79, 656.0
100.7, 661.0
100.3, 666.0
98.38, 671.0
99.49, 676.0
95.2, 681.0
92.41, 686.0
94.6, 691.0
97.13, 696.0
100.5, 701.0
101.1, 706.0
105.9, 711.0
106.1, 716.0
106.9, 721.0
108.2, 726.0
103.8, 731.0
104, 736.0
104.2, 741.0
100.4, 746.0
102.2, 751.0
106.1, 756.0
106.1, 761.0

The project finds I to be 100.7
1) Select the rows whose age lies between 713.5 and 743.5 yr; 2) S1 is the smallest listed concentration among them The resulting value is 103.8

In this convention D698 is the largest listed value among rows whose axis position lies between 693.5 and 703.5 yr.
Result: 100.5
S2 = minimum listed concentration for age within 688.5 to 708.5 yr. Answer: 94.6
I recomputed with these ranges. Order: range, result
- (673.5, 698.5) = 99.49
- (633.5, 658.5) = 98.79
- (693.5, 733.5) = 108.2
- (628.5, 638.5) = 94.45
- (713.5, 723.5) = 106.9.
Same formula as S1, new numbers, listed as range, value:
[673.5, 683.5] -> 95.2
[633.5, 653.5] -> 66.04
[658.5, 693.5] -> 92.41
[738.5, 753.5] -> 100.4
